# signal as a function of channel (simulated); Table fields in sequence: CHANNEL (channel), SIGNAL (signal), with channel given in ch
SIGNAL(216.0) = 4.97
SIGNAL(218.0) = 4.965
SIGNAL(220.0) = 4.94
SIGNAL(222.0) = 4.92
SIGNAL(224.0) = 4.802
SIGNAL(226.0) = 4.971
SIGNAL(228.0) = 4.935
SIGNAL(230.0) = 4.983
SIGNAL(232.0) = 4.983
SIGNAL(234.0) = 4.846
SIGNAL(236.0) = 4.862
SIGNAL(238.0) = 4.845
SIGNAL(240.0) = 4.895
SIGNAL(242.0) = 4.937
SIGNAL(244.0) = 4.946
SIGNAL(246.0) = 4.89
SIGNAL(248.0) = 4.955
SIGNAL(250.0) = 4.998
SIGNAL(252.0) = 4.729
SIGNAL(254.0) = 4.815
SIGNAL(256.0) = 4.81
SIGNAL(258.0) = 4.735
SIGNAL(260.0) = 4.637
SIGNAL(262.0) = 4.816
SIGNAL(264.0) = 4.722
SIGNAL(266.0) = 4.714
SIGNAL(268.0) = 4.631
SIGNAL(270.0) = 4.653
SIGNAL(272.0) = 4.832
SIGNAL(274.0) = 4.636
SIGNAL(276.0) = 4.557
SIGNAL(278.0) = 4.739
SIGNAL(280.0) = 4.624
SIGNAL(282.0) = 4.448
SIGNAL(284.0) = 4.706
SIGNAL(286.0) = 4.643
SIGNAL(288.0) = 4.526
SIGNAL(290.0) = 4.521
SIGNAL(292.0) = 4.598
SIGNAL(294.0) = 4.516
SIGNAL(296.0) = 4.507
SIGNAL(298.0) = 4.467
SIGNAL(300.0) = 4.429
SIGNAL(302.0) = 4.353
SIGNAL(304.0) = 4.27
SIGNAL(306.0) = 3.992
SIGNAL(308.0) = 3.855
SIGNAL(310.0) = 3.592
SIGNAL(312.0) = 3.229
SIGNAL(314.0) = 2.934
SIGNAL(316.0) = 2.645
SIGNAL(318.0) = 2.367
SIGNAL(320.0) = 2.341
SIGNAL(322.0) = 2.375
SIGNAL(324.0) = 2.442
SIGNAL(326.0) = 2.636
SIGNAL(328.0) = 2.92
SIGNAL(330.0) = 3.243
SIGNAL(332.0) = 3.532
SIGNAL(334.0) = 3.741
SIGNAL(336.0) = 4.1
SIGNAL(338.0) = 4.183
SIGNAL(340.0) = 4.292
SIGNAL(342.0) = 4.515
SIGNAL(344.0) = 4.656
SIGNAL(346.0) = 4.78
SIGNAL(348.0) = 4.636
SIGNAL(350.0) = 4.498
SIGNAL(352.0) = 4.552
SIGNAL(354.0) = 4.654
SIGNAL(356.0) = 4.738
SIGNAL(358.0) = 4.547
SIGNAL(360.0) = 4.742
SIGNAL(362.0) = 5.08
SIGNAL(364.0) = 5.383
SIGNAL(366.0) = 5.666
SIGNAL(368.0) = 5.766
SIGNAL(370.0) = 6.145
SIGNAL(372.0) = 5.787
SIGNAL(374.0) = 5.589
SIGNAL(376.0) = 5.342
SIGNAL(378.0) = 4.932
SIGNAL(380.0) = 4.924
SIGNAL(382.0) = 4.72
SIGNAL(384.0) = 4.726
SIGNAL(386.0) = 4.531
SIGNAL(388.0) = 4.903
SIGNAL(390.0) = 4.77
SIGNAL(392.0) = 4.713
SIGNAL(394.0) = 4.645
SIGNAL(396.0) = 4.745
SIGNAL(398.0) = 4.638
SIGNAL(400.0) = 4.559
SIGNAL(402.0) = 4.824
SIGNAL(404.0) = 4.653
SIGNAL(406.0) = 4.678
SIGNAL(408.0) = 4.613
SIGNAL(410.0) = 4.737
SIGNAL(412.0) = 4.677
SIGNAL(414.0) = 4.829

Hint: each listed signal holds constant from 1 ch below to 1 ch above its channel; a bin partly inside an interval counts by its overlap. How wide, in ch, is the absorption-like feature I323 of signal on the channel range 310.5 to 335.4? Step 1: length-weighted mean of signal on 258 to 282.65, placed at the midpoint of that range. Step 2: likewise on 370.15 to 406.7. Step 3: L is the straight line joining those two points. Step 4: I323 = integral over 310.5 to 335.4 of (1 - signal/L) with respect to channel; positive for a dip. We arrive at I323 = 9.8 ch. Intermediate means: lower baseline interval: 4.67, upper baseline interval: 4.9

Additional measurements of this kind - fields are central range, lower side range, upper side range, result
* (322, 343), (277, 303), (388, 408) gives 5.0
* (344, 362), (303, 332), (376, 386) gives -2.7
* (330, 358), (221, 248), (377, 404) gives 2.6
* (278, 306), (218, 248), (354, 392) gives 2.8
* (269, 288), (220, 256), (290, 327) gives -2.4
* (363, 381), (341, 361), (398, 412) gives -3.3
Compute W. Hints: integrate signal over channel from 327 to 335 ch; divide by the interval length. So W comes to 3.36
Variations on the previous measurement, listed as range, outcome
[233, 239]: 4.85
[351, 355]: 4.6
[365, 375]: 5.79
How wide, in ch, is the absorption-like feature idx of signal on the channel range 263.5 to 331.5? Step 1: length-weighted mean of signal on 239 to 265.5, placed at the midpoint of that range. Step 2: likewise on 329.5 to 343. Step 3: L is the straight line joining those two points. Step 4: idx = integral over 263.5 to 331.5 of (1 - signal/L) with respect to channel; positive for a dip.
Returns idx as 6.9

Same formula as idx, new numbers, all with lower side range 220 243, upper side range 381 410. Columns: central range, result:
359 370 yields -1.5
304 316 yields 3.2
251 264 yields 0.3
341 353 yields 0.4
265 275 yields 0.3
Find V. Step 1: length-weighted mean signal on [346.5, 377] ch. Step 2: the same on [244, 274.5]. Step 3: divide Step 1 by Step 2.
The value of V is 1.1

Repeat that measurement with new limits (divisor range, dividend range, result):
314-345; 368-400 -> 1.51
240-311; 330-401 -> 1.04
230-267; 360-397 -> 1.06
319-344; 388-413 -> 1.38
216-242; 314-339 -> 0.62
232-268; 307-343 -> 0.68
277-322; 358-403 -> 1.27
